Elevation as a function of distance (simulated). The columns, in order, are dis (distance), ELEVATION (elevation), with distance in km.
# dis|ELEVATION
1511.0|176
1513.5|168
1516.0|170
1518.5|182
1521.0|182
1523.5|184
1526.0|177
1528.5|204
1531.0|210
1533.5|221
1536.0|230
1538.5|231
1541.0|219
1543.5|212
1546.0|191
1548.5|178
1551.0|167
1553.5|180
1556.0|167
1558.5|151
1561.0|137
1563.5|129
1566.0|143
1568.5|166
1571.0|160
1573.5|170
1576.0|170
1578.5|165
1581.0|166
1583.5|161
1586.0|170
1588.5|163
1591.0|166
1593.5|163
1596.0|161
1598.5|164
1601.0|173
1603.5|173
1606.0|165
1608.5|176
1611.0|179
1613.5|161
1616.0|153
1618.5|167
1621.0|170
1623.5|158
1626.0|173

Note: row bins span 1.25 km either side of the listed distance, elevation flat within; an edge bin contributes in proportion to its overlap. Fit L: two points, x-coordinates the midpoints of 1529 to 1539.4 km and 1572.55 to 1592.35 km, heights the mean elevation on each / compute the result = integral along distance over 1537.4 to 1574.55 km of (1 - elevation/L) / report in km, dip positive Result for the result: 4.5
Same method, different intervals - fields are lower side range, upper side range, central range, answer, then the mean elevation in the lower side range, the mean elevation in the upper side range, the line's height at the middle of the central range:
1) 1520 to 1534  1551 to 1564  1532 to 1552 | -3.46 km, 195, 156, 176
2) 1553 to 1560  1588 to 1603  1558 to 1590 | 1.25 km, 163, 166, 164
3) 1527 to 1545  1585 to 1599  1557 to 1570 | 3.07 km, 217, 164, 191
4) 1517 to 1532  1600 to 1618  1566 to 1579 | 0.98 km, 189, 168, 177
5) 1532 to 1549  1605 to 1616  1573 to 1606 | 2.76 km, 213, 168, 182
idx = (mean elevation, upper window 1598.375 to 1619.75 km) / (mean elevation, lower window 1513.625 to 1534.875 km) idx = 0.88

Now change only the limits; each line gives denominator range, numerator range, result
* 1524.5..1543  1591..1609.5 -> 0.79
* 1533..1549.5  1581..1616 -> 0.79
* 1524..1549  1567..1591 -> 0.80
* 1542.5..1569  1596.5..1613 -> 1.03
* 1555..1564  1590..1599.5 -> 1.11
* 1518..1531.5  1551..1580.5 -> 0.84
